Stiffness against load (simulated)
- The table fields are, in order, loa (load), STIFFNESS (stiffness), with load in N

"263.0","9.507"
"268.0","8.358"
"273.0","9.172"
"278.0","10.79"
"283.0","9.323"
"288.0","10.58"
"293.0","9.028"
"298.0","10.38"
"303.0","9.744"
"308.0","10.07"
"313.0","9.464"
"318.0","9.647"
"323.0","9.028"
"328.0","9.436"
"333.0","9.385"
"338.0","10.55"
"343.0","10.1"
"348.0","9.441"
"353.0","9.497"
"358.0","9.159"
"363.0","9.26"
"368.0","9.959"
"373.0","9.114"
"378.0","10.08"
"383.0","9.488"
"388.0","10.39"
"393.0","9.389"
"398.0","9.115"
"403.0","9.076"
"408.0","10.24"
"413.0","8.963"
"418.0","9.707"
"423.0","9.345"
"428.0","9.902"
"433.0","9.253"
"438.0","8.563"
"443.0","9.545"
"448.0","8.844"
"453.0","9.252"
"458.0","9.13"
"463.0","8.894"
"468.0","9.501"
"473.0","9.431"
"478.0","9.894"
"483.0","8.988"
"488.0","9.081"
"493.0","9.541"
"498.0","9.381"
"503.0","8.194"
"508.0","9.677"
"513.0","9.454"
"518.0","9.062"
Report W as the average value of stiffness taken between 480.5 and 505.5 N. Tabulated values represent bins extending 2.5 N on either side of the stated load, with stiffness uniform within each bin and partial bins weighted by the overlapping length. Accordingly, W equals 9.04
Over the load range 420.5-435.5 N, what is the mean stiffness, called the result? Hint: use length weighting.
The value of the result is 9.5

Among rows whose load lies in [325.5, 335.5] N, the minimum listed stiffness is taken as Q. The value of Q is 9.385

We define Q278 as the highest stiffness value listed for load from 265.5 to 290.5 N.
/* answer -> 10.79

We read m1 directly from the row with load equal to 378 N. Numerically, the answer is 10.08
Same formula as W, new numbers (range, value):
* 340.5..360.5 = 9.55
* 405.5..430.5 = 9.63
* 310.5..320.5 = 9.56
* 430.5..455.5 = 9.09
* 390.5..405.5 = 9.19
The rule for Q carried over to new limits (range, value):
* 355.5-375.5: 9.114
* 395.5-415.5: 8.963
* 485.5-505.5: 8.194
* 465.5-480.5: 9.431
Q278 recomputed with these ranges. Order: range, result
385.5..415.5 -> 10.39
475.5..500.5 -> 9.894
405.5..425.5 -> 10.24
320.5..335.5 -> 9.436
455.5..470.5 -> 9.501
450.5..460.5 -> 9.252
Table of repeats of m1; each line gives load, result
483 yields 8.988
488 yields 9.081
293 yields 9.028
